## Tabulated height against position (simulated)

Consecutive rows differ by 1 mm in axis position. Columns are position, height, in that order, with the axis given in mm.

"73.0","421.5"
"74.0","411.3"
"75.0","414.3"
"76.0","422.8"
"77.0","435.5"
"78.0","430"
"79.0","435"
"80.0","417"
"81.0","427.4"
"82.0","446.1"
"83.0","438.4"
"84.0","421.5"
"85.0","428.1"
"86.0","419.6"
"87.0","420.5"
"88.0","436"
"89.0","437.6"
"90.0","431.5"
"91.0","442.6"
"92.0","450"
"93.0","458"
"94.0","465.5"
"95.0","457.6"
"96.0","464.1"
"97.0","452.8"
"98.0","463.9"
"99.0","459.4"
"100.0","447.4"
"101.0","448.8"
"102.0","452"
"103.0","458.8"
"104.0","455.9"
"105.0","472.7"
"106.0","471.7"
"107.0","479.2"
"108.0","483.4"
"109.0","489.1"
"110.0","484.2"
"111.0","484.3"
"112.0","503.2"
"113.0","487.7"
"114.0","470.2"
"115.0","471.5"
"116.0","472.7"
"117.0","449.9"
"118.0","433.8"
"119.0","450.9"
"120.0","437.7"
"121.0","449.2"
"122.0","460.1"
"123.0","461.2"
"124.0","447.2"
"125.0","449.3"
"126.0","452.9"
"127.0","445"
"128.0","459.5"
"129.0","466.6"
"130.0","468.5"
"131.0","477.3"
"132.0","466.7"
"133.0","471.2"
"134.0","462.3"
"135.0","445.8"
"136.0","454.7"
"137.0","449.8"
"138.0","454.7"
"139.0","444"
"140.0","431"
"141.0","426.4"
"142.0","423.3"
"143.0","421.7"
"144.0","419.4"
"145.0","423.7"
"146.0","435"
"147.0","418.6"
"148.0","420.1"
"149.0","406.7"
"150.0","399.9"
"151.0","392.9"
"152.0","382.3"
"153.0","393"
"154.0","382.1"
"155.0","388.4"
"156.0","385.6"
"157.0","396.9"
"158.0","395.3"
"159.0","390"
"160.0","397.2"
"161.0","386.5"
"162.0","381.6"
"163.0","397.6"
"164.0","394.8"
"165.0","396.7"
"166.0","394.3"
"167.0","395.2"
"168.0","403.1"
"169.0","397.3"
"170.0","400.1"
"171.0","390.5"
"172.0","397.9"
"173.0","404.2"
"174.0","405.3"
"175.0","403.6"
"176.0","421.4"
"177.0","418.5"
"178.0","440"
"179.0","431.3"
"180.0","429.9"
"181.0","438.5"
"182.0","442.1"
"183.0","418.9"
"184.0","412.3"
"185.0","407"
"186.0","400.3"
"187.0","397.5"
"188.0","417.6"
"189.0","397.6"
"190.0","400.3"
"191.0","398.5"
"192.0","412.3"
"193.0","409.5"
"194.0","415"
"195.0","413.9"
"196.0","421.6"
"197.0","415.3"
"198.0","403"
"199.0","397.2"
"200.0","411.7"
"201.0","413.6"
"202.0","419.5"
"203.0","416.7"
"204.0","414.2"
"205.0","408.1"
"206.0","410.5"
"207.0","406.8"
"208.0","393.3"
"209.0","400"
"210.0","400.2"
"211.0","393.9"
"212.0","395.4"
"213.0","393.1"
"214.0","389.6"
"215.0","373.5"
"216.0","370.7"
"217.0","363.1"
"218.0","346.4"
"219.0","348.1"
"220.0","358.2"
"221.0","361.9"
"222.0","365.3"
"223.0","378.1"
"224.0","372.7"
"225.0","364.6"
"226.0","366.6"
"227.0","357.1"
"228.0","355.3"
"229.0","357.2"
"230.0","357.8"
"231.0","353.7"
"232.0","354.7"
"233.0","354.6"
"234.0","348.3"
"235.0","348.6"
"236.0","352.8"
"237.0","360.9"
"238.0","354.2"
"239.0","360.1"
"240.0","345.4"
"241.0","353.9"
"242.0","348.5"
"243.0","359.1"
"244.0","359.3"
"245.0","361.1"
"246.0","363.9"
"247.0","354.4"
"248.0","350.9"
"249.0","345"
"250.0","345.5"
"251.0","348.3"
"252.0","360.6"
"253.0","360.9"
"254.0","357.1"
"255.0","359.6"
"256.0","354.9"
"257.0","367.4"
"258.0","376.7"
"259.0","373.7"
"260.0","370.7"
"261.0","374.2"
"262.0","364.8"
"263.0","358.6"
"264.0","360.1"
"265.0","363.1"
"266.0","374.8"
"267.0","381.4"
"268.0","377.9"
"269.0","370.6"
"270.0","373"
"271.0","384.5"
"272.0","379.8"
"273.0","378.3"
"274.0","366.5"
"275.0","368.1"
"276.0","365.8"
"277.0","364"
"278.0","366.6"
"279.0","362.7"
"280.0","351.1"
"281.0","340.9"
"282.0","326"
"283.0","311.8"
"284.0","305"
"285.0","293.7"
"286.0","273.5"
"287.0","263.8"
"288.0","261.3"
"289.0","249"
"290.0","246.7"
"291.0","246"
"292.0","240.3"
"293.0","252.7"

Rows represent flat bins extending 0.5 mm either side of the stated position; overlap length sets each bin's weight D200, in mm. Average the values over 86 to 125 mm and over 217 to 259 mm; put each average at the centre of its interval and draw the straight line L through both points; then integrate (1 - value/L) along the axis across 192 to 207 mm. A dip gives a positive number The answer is -1.0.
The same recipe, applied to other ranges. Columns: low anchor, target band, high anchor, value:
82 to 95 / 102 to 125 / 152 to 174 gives -2.3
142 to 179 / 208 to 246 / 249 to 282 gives 1.4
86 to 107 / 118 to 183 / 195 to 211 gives 1.1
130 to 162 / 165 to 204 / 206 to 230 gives -1.4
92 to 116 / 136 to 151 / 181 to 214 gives 0.6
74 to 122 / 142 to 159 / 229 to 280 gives 0.7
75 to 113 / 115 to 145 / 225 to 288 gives -1.4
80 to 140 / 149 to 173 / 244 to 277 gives 1.8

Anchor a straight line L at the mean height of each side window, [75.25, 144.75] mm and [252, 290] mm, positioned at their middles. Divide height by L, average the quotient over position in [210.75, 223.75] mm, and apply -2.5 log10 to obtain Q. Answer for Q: 0.03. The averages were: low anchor 452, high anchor 348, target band 372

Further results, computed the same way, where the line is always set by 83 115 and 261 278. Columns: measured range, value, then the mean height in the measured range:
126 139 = -0.04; 459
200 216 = 0.00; 401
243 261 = 0.06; 360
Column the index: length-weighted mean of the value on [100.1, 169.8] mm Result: 436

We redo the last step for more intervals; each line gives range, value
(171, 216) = 409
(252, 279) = 369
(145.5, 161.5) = 398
